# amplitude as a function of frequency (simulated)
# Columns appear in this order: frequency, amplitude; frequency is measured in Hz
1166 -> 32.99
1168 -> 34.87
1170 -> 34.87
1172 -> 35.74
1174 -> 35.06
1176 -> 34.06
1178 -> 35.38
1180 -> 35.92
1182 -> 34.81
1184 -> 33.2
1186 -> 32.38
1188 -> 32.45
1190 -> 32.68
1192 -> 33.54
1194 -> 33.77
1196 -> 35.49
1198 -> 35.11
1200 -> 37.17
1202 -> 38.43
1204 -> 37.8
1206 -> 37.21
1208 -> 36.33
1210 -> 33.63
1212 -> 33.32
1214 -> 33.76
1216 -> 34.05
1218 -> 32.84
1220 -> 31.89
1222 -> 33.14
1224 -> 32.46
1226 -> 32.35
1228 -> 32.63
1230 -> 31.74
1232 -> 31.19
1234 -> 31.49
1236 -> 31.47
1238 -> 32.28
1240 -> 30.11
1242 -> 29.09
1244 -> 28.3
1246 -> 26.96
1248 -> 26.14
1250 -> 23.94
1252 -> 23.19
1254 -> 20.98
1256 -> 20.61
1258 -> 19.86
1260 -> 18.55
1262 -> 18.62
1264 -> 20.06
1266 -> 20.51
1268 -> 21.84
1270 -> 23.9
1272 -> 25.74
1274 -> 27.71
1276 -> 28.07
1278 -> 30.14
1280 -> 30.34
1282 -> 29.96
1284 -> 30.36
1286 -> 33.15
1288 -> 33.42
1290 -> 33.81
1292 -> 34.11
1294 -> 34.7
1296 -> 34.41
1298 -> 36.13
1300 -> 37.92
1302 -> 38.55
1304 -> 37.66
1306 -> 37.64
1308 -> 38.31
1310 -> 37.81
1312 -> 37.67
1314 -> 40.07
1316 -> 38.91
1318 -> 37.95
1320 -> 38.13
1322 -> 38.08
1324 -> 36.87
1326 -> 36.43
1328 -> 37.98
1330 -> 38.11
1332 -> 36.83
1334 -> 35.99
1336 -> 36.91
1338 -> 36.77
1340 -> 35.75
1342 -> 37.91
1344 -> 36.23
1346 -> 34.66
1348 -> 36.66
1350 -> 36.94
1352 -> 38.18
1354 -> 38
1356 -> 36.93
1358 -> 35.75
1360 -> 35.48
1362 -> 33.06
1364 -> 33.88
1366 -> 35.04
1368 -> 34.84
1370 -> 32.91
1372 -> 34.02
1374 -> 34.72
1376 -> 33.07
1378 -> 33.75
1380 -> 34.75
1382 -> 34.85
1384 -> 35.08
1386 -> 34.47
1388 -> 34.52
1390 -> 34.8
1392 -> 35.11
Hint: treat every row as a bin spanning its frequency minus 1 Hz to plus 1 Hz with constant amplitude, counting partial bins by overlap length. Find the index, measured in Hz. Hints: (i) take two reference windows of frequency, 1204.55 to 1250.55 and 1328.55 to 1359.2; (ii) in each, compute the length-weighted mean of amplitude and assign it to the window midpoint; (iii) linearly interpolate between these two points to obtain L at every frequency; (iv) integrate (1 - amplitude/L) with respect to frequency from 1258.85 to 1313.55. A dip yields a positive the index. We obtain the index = 5.65 Hz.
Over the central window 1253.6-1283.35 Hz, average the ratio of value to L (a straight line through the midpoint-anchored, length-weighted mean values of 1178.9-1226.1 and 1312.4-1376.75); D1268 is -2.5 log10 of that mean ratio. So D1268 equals 0.423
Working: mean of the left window 34.4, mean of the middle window 23.9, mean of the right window 36.4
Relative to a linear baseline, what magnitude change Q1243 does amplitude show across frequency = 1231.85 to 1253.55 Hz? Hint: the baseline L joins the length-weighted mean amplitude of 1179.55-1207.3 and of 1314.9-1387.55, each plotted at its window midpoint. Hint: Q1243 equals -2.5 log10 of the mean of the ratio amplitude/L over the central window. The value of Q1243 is 0.24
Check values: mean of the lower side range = 35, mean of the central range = 28.3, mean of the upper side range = 36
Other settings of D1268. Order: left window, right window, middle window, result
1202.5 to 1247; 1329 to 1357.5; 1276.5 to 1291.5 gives 0.10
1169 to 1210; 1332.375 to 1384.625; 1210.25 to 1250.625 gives 0.13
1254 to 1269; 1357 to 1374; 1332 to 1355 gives -0.17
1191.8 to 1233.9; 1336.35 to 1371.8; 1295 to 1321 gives -0.07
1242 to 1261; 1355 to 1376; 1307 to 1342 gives -0.22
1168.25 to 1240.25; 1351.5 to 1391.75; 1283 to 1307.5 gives -0.02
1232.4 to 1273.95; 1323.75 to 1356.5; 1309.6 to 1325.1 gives -0.14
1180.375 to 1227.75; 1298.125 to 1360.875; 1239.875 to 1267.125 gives 0.46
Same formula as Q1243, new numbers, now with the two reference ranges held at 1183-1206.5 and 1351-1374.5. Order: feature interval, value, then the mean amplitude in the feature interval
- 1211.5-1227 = 0.06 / 33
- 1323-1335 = -0.06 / 37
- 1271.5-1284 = 0.21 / 28.9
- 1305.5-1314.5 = -0.09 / 38.2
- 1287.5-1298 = 0.02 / 34.3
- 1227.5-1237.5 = 0.11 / 31.7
